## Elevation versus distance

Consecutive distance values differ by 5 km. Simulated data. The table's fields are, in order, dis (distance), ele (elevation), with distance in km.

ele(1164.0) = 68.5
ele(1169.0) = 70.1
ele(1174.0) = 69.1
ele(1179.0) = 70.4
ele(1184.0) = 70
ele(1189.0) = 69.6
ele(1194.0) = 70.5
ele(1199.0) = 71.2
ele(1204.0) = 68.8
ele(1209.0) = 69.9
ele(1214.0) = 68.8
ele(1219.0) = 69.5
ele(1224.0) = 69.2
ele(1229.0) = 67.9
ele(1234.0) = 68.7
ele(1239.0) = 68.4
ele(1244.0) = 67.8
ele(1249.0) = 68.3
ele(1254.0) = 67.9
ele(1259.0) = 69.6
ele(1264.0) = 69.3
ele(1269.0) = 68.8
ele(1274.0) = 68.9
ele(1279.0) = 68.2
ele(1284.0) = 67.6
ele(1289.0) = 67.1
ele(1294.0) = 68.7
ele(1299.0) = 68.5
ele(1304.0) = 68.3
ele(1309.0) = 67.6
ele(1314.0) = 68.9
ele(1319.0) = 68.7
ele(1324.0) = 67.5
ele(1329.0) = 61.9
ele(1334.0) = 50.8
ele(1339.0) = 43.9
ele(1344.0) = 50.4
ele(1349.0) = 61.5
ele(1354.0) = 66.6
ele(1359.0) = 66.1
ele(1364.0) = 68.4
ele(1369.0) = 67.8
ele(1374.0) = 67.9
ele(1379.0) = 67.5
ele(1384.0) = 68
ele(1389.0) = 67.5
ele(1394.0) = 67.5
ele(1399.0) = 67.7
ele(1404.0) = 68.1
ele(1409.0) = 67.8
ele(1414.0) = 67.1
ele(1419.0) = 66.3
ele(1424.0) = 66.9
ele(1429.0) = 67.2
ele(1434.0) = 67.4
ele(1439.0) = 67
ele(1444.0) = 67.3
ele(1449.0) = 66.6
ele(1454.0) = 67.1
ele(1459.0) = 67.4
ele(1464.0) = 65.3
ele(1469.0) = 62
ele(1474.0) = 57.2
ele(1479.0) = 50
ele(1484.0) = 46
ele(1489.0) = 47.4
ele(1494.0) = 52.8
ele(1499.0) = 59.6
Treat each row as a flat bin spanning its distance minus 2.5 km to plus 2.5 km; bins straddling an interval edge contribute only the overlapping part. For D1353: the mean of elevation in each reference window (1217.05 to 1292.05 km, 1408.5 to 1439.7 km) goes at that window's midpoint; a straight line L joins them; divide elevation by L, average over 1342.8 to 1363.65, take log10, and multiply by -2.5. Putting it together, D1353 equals 0.08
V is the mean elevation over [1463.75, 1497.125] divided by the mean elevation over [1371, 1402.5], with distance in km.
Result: 0.8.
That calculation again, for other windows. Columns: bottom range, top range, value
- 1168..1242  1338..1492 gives 0.91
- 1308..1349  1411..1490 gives 1.05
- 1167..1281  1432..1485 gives 0.90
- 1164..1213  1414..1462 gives 0.96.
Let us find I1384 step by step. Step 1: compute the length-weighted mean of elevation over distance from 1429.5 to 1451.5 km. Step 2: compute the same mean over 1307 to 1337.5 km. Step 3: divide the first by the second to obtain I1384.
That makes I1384 1.06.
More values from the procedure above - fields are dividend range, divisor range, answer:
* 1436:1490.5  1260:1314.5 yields 0.89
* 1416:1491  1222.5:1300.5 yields 0.91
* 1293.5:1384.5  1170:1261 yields 0.92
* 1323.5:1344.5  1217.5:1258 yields 0.79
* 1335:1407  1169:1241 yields 0.92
